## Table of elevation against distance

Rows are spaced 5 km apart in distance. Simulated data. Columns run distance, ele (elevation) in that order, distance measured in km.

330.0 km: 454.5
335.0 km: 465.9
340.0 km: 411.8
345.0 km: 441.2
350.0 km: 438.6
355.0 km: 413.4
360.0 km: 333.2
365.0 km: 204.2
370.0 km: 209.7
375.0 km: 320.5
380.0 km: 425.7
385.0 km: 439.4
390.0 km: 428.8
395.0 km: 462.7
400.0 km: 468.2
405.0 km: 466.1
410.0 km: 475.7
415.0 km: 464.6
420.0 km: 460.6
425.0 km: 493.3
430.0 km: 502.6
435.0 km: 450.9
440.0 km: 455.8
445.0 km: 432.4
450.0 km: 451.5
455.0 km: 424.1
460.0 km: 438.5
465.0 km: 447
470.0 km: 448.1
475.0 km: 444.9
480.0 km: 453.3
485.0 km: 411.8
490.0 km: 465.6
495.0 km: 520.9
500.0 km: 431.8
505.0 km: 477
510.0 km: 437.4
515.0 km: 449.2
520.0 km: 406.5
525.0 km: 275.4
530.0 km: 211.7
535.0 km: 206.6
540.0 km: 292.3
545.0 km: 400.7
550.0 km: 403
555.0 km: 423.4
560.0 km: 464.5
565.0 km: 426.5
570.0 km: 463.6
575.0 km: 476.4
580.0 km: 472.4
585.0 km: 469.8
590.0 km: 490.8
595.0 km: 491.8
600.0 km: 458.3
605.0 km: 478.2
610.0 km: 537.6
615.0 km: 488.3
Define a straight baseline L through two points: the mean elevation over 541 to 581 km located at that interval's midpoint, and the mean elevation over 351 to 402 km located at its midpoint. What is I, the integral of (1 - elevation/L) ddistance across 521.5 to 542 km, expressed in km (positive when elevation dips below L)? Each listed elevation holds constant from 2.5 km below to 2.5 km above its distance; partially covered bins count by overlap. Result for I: 8.3 km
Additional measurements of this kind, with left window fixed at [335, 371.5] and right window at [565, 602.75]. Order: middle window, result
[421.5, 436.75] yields -3.2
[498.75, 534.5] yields 5.4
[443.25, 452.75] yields -0.8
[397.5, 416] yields -3.9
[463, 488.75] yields -1.3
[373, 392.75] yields -1.6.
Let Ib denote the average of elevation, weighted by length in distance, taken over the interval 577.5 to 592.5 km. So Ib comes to 478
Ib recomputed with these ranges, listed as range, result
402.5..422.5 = 467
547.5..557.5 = 413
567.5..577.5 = 470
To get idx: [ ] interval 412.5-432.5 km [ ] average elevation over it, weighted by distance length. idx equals 480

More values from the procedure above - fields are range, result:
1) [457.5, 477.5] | 445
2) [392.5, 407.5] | 466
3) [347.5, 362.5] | 395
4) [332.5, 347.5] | 440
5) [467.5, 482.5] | 449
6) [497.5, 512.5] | 449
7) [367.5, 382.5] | 319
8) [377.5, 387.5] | 433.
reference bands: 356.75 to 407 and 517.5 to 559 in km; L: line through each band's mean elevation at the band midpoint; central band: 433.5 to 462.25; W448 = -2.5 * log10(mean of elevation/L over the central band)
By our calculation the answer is -0.23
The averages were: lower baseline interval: 376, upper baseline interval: 332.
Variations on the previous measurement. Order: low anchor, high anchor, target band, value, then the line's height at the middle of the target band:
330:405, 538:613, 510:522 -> 0.011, 435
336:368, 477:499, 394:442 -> -0.132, 417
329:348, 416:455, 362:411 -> 0.170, 452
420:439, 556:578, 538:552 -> 0.244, 459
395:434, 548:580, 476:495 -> 0.016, 461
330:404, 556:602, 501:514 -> -0.027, 442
